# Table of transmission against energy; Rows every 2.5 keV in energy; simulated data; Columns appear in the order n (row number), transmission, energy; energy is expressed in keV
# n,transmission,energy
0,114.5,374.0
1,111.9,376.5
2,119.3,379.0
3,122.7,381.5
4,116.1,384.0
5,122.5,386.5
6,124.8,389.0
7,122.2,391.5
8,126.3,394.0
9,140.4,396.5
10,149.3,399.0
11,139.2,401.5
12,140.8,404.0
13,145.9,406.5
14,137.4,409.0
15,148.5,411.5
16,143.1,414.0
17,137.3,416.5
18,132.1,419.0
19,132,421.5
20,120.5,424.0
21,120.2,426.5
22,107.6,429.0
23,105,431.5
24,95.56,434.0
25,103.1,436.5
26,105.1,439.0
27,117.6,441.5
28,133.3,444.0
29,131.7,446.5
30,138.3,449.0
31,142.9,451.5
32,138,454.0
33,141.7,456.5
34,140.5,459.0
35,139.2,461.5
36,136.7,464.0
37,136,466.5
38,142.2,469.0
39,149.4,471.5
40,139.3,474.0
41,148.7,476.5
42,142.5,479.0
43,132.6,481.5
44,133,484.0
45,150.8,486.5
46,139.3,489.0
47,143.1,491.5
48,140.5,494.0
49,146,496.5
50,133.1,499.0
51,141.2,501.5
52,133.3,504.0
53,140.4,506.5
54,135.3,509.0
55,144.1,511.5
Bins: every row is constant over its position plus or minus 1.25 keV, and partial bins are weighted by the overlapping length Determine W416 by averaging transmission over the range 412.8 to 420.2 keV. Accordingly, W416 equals 137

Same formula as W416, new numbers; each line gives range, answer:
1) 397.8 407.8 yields 144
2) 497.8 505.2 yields 136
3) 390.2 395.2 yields 124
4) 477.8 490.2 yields 140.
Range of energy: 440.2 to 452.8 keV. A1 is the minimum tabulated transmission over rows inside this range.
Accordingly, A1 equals 117.6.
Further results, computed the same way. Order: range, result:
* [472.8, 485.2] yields 132.6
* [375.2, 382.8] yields 111.9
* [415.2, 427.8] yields 120.2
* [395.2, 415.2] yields 137.4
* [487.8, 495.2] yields 139.3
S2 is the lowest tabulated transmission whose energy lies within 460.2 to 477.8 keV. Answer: 136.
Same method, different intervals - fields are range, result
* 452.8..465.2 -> 136.7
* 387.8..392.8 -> 122.2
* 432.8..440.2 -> 95.56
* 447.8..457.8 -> 138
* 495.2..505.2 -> 133.1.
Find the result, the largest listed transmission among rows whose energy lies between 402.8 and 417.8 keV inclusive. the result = 148.5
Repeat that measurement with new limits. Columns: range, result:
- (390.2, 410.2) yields 149.3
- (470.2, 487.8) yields 150.8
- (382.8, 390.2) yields 124.8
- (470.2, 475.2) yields 149.4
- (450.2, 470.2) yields 142.9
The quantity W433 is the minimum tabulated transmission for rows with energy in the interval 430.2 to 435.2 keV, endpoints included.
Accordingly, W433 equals 95.56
